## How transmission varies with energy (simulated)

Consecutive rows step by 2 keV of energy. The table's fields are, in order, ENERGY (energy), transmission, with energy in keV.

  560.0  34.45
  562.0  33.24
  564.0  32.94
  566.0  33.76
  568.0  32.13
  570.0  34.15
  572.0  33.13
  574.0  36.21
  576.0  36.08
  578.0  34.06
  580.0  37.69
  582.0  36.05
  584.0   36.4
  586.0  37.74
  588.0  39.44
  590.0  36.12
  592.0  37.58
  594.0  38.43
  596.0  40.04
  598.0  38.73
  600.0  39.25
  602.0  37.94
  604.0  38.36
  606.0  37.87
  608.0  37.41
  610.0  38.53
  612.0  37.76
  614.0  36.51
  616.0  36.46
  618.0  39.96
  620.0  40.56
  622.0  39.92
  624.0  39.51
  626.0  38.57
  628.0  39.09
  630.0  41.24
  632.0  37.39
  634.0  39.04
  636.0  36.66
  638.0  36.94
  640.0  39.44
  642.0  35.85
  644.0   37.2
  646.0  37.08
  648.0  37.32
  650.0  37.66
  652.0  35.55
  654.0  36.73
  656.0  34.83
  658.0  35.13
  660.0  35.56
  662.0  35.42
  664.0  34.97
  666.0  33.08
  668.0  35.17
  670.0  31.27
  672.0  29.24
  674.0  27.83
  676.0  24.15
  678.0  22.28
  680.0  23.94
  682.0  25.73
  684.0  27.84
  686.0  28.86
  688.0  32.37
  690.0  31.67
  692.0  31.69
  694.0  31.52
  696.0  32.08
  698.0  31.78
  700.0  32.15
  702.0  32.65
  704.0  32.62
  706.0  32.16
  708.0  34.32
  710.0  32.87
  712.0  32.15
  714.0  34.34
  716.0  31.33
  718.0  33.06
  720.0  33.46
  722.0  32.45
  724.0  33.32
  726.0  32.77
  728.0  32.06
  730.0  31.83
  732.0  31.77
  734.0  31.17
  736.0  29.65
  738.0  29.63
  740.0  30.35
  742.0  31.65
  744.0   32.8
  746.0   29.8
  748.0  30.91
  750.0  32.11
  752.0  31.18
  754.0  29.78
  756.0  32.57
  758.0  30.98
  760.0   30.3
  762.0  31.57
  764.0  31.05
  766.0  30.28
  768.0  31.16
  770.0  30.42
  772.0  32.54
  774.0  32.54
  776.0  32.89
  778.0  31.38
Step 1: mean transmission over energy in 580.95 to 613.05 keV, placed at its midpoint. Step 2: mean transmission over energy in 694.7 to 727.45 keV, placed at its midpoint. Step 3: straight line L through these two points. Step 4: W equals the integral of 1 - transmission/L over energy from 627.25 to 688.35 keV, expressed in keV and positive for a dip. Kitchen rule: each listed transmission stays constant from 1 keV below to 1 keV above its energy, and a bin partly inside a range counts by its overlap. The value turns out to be 2.7 keV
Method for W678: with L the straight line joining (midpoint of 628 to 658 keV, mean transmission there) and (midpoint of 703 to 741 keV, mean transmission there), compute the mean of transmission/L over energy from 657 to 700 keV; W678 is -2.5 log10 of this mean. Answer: 0.15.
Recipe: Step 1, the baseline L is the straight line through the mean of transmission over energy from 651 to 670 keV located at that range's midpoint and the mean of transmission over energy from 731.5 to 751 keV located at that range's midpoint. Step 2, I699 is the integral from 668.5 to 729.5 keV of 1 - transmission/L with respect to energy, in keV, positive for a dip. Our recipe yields 3.9 keV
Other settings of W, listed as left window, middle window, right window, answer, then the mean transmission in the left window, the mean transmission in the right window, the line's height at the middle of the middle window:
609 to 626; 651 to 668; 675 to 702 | -1.13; 38.6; 29.1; 33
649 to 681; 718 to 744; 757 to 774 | -0.27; 32.1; 31.1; 31.4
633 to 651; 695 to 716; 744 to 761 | 0.70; 37.5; 31.1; 33.8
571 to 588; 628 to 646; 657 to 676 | -2.23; 36.1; 32.6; 33.8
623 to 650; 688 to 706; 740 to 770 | 1.29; 38.1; 31.1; 34.5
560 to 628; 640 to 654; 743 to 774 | -0.72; 37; 31.2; 35.2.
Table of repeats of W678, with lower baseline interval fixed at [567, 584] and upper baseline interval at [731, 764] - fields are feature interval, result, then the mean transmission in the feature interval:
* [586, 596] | -0.10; 38.1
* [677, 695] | 0.14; 28.4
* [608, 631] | -0.15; 38.9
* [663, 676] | 0.05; 31.3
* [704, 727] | -0.04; 32.9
